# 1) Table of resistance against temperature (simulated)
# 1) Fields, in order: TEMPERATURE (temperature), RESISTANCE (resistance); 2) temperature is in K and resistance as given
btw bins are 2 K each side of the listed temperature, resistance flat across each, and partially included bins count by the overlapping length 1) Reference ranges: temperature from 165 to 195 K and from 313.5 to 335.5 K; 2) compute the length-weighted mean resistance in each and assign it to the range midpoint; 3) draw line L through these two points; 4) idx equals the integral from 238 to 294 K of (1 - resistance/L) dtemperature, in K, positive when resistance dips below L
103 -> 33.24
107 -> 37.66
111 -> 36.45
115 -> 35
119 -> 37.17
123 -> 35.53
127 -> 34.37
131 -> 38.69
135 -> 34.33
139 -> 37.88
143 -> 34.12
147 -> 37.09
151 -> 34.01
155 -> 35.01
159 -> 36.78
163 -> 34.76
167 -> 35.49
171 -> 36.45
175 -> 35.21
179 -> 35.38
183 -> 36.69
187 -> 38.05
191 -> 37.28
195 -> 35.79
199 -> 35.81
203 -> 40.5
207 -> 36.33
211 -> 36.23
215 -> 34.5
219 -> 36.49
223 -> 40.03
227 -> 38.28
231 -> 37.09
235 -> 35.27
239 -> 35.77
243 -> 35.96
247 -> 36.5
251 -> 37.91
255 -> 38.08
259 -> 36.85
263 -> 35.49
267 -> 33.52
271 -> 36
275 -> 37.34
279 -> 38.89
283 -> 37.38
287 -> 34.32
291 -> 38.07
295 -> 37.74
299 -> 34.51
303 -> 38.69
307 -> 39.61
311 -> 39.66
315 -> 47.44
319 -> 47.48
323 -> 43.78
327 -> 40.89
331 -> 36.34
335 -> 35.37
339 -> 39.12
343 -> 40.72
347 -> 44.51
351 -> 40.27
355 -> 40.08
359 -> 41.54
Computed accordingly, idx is 4.5 K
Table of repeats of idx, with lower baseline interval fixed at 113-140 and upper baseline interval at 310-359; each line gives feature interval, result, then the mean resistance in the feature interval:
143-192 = 1.6 K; 35.9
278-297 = 1.4 K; 37.2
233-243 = 0.8 K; 35.6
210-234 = 0.9 K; 37.1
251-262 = 0.6 K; 37.4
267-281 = 1.0 K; 36.9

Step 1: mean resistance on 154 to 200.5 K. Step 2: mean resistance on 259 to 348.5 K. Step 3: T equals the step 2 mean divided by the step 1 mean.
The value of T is 1.1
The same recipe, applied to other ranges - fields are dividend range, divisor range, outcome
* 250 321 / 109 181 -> 1.07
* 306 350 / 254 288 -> 1.14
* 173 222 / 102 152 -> 1.02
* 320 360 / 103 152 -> 1.12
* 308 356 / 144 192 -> 1.15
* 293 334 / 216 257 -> 1.09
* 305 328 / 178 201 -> 1.18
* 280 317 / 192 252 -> 1.05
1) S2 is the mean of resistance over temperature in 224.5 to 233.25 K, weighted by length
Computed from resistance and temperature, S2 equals 37.8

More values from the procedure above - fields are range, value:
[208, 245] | 36.6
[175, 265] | 36.8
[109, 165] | 35.8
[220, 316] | 37.4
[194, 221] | 36.5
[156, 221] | 36.3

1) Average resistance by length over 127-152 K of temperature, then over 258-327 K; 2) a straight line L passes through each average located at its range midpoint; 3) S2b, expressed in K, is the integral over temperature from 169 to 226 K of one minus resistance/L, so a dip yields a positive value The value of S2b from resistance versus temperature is 0.3 K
